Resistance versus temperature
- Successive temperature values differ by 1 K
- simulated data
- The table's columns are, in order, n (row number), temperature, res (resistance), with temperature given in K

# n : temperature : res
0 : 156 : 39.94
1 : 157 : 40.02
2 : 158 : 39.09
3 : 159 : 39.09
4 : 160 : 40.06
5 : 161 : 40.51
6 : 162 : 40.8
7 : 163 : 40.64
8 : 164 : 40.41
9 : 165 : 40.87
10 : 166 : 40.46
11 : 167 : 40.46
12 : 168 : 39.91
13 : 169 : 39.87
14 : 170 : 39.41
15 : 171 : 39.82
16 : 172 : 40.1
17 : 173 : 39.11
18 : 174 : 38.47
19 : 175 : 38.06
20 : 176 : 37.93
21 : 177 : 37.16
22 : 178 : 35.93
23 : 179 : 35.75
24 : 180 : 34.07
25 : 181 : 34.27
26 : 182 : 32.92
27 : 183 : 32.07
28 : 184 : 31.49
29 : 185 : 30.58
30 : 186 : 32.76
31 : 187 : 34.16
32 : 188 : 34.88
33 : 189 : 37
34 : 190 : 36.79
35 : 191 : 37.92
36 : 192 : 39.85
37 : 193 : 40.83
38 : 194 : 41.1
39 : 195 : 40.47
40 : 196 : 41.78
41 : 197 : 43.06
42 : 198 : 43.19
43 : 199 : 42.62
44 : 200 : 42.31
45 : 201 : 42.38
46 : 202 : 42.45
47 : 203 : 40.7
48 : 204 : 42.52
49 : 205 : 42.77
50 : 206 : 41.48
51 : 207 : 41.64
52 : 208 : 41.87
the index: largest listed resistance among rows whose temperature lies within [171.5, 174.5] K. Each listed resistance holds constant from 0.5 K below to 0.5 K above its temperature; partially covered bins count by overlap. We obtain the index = 40.1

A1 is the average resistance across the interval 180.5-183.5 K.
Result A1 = 33.1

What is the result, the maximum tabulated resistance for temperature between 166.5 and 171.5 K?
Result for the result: 40.46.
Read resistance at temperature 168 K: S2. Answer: 39.91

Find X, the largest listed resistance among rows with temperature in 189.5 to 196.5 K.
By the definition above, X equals 41.78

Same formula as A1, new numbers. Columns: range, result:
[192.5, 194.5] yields 41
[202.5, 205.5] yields 42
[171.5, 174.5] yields 39.2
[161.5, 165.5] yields 40.7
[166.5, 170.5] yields 39.9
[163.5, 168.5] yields 40.4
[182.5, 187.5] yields 32.2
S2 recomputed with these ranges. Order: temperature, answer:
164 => 40.41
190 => 36.79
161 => 40.51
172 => 40.1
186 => 32.76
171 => 39.82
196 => 41.78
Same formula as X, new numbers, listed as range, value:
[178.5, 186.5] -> 35.75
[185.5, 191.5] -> 37.92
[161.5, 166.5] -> 40.87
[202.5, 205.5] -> 42.77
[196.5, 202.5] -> 43.19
